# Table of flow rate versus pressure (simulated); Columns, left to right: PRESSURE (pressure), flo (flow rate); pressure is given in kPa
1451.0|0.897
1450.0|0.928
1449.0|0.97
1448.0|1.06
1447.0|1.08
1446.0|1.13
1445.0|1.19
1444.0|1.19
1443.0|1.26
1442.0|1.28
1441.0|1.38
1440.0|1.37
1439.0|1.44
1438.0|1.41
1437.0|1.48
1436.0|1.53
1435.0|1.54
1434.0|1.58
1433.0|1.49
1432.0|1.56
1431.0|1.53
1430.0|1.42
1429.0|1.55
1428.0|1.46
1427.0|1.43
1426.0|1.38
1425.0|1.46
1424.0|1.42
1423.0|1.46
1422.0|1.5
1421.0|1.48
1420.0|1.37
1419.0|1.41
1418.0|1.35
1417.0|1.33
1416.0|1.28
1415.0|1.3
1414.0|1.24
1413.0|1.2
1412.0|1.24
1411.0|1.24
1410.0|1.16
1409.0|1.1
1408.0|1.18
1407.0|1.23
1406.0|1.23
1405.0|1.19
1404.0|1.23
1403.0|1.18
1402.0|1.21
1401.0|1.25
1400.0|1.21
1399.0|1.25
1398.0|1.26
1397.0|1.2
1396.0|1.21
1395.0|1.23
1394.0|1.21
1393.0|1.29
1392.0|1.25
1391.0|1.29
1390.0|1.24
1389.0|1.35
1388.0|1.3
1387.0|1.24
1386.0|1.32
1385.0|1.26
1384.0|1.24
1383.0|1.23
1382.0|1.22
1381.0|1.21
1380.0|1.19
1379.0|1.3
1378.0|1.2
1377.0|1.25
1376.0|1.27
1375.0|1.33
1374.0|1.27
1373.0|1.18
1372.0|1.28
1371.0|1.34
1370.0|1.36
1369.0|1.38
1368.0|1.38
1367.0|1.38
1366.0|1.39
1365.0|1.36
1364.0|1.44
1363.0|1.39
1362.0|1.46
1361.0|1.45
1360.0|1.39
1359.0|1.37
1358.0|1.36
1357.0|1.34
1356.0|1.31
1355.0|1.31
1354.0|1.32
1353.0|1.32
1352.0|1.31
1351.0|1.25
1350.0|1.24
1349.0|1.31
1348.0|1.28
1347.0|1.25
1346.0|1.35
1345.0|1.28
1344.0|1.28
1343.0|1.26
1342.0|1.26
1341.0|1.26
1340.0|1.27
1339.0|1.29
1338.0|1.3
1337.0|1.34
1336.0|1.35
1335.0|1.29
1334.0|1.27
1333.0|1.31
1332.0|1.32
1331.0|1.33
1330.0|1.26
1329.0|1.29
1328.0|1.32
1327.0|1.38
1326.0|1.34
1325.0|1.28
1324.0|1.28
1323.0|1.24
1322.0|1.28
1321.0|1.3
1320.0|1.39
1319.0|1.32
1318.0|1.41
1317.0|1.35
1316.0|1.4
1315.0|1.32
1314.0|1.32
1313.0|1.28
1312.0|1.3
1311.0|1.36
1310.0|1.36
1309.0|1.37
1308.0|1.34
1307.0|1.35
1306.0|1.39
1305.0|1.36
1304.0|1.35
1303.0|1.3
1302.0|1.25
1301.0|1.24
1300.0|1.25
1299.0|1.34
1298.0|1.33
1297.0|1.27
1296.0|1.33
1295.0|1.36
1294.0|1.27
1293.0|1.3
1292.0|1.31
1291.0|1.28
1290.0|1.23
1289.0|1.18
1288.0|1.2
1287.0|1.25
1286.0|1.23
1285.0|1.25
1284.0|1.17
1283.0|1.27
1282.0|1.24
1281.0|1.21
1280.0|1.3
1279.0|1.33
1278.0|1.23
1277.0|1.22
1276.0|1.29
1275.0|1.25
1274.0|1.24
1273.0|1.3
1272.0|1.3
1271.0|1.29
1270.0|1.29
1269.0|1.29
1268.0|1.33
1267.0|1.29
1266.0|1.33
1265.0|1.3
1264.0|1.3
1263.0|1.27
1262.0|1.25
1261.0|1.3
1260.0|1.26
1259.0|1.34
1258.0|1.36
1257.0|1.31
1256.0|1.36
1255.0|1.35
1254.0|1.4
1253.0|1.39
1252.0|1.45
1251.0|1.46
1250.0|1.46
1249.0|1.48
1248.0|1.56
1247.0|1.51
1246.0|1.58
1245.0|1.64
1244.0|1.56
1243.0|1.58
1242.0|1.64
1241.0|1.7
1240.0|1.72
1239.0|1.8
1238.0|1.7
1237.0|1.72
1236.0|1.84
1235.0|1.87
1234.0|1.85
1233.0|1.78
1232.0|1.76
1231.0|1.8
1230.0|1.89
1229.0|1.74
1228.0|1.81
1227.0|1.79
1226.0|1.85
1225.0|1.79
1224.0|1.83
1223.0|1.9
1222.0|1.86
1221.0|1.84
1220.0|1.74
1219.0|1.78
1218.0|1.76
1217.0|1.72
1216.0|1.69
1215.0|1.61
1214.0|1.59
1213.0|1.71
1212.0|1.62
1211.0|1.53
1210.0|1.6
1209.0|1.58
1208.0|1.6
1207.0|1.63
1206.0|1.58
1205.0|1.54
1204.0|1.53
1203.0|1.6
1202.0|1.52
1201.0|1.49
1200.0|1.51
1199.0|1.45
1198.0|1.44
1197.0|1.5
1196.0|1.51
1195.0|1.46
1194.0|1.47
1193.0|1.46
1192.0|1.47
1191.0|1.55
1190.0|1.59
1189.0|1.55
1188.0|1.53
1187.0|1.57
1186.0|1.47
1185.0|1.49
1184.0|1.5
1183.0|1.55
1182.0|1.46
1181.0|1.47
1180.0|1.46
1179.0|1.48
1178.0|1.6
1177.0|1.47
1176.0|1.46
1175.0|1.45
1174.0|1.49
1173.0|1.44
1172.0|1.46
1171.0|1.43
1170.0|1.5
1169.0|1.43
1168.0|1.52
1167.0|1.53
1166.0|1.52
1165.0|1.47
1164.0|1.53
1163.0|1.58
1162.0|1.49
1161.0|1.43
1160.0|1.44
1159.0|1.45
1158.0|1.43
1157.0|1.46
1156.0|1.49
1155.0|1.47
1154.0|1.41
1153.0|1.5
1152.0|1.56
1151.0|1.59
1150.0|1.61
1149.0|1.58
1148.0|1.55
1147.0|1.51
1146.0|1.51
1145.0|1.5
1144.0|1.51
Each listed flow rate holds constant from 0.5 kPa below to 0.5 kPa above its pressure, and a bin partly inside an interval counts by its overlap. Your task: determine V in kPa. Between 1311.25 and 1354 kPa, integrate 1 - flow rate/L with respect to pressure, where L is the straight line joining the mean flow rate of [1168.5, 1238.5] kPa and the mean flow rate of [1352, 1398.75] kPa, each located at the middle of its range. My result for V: 2.27 kPa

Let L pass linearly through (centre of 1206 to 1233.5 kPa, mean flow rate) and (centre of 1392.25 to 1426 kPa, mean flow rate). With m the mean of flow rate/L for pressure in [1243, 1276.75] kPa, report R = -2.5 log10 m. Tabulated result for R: 0.194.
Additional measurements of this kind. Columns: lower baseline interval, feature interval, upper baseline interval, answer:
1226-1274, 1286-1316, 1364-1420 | 0.10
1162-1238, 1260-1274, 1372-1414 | 0.14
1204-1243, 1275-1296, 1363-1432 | 0.24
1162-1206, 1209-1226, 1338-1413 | -0.18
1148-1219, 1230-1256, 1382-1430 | -0.11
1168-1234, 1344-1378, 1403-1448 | 0.07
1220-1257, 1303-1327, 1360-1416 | 0.10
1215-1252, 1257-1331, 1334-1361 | 0.15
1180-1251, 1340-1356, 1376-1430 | 0.08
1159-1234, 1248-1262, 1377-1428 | 0.09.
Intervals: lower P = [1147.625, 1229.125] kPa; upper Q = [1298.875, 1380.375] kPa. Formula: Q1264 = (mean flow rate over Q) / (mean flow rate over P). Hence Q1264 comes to 0.8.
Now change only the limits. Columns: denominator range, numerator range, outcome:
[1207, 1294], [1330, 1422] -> 0.86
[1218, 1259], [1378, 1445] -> 0.79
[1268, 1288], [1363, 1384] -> 1.03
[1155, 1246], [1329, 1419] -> 0.80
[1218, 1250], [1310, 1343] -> 0.76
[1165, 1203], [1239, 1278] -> 0.93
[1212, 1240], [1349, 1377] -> 0.75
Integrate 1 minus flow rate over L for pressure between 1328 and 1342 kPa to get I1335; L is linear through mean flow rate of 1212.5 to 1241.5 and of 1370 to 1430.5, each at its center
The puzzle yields 1.6 kPa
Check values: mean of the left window 1.77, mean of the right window 1.29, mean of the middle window 1.3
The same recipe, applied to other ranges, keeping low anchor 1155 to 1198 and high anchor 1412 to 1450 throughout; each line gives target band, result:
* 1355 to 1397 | 2.5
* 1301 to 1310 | 0.6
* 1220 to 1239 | -4.5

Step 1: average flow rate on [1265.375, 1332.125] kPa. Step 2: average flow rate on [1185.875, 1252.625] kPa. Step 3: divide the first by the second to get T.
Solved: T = 0.79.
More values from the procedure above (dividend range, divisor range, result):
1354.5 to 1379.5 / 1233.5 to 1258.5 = 0.85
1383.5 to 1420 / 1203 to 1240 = 0.72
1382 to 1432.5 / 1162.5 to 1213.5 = 0.86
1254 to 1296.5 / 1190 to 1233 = 0.78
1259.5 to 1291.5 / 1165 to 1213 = 0.84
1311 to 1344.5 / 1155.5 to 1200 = 0.88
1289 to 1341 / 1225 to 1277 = 0.87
